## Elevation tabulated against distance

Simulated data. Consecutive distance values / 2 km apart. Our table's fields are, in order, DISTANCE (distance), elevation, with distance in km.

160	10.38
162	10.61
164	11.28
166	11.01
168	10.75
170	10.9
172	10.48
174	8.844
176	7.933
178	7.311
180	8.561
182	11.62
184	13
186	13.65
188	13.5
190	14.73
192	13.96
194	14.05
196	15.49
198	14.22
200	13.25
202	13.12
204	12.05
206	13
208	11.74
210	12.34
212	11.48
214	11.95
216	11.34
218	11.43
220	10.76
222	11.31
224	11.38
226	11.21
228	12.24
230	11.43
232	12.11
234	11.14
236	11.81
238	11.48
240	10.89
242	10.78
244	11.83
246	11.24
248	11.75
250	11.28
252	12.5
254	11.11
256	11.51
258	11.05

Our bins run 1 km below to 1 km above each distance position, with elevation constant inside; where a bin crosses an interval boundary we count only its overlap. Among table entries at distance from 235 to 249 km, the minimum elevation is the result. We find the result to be 10.78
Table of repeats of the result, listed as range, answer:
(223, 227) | 11.21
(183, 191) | 13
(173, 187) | 7.311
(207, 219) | 11.34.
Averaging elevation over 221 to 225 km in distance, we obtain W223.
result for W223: 11.3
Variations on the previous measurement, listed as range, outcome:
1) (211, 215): 11.7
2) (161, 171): 10.9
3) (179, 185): 11.1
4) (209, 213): 11.9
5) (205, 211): 12.4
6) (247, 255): 11.7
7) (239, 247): 11.2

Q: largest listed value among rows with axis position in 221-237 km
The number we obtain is 12.24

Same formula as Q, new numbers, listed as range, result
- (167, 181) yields 10.9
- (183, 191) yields 14.73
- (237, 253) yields 12.5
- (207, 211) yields 12.34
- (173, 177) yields 8.844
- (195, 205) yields 15.49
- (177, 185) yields 13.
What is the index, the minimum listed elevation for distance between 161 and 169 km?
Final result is 10.61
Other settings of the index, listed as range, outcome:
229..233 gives 11.43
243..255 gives 11.11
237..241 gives 10.89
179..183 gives 8.561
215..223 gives 10.76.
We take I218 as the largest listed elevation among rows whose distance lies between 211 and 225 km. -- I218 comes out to 11.95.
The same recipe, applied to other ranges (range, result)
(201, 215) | 13.12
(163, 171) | 11.28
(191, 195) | 14.05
